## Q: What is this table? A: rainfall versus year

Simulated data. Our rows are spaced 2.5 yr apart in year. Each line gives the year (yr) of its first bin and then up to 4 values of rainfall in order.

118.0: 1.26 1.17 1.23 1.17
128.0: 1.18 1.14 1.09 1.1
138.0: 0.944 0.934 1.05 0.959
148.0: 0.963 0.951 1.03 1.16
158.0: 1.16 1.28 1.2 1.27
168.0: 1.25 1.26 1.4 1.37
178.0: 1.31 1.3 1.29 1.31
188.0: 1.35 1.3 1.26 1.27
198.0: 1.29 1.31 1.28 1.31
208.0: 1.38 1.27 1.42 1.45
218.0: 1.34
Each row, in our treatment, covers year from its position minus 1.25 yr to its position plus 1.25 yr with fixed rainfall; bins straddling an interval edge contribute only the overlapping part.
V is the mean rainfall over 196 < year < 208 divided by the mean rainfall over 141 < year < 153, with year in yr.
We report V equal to 1.3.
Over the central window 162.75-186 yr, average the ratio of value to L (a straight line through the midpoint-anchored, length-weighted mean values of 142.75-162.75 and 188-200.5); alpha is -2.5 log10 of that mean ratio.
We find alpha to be -0.10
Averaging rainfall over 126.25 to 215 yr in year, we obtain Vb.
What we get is 1.21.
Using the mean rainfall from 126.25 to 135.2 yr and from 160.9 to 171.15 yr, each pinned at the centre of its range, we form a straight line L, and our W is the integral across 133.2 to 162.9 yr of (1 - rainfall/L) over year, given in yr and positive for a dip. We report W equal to 3.37 yr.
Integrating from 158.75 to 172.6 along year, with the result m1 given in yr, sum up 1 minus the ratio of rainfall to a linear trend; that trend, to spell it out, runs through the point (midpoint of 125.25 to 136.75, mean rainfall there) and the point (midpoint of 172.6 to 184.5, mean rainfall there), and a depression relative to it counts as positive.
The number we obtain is 0.20 yr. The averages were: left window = 1.13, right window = 1.33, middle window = 1.26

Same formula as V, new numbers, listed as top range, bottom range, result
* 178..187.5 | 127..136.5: 1.16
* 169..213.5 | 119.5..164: 1.20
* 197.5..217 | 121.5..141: 1.21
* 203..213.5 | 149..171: 1.14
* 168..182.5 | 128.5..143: 1.26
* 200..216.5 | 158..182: 1.05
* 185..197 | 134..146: 1.29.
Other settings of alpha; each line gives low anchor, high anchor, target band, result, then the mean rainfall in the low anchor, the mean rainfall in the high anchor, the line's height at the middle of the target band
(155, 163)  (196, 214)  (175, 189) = -0.05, 1.2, 1.32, 1.26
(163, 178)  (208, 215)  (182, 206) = 0.03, 1.3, 1.36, 1.34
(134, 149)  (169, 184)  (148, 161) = 0.03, 0.994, 1.32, 1.12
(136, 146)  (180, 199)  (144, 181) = -0.06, 0.982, 1.3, 1.12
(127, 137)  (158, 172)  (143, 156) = 0.18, 1.12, 1.25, 1.19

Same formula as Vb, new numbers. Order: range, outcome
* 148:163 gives 1.11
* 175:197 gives 1.3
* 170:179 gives 1.34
